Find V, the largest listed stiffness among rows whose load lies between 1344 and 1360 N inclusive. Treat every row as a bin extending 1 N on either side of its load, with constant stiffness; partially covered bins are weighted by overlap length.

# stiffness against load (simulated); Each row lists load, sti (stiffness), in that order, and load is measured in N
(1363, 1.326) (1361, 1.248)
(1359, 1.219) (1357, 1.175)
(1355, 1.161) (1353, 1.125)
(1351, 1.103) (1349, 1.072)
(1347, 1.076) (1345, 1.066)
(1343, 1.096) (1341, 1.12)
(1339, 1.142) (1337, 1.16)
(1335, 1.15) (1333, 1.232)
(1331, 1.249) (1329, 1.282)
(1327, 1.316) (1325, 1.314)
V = 1.219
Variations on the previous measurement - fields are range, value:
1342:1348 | 1.096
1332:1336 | 1.232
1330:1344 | 1.249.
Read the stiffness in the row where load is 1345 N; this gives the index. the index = 1.066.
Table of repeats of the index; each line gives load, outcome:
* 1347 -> 1.076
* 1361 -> 1.248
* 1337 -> 1.16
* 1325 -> 1.314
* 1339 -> 1.142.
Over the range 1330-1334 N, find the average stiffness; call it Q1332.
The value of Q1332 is 1.24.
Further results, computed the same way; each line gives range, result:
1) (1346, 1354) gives 1.09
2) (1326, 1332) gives 1.28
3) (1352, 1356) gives 1.14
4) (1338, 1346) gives 1.11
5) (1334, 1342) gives 1.14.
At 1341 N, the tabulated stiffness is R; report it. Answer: 1.12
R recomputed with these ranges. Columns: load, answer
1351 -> 1.103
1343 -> 1.096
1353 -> 1.125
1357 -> 1.175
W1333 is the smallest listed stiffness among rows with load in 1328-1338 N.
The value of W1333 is 1.15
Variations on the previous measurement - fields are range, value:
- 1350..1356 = 1.103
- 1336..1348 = 1.066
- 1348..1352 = 1.072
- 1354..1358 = 1.161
